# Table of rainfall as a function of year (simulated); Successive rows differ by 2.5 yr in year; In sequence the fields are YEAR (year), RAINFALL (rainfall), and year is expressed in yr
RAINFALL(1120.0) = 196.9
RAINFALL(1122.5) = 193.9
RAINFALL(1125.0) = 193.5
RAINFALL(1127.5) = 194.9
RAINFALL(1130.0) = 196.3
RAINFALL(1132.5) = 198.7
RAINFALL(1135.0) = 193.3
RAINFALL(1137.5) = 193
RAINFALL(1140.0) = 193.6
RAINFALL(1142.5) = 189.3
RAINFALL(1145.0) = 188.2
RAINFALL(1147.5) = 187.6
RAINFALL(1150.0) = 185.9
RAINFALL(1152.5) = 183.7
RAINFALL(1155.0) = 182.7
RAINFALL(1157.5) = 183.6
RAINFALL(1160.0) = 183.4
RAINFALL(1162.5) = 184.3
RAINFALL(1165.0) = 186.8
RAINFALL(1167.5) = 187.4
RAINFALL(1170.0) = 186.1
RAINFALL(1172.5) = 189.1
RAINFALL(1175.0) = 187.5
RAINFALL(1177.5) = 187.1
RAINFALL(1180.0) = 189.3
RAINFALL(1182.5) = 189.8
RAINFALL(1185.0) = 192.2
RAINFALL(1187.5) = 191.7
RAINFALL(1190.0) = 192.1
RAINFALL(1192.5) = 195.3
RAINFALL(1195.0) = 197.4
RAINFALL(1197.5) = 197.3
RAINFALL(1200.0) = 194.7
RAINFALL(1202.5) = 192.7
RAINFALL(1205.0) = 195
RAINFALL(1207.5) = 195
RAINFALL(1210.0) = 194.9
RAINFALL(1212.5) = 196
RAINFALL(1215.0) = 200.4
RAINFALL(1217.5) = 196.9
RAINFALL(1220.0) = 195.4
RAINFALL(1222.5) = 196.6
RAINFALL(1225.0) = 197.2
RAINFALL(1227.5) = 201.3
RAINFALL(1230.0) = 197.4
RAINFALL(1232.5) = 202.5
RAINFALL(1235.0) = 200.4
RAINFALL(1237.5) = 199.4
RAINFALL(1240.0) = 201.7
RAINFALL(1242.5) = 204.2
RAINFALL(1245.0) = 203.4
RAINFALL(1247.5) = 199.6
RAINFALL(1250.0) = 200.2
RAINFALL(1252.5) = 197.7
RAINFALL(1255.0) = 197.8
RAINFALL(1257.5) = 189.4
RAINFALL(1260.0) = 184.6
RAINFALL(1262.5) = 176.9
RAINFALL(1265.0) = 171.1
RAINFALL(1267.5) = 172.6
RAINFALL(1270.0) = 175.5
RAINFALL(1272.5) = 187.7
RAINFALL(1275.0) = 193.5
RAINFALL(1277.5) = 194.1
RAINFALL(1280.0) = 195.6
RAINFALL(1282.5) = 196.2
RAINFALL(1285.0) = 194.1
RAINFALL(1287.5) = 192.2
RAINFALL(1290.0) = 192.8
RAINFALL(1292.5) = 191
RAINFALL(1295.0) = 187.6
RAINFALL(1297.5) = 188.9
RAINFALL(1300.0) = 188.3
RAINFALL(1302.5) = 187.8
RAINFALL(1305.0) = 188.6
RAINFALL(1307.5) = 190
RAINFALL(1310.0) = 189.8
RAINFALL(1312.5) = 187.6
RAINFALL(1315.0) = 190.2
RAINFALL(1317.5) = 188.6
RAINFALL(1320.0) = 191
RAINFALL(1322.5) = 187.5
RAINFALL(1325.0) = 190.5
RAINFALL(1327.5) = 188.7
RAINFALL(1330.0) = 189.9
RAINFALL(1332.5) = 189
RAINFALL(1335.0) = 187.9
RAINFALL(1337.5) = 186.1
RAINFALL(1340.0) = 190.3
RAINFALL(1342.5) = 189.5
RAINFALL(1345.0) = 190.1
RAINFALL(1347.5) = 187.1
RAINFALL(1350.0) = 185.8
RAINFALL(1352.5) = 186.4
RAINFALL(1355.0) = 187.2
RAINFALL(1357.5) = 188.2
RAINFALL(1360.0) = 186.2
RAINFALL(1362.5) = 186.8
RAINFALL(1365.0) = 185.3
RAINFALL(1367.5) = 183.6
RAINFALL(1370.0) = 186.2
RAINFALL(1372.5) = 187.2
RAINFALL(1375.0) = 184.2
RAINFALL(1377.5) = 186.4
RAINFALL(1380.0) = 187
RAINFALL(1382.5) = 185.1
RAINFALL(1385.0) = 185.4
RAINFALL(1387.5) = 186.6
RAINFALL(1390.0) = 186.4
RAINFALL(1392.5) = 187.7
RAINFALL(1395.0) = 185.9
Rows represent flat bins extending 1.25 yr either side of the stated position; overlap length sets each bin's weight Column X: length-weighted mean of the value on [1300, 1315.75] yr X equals 189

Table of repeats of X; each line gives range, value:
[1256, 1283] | 185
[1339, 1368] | 187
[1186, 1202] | 195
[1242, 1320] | 190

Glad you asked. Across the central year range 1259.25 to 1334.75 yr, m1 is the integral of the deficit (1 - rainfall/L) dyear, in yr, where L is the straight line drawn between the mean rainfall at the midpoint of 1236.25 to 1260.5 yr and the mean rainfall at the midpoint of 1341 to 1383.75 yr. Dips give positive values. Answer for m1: 2.0 yr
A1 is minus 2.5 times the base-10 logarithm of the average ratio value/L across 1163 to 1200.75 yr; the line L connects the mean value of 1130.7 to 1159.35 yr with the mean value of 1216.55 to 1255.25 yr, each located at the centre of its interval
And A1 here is 0.01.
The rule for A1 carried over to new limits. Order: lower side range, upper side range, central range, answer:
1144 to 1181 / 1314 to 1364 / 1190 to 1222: -0.052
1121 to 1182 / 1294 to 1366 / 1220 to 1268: -0.034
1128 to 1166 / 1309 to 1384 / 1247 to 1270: 0.008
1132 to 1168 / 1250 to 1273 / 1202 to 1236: -0.066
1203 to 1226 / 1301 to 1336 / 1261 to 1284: 0.042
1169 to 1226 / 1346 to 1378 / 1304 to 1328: -0.006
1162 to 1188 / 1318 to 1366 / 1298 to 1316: -0.004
